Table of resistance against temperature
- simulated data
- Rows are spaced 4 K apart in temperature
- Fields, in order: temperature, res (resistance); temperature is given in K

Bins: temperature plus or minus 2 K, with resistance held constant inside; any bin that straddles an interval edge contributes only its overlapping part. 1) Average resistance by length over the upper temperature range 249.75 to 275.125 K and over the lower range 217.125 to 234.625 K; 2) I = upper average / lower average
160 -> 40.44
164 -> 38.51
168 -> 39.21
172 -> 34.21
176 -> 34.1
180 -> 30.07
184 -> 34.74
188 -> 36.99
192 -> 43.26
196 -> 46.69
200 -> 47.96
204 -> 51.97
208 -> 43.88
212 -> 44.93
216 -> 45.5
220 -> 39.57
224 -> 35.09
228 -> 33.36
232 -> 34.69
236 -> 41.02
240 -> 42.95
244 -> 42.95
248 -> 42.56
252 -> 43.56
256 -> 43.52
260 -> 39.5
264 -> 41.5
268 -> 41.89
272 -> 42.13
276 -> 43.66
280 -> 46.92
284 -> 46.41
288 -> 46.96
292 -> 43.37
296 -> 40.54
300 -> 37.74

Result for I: 1.16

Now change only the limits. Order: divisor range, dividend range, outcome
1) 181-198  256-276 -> 1.05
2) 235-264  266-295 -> 1.05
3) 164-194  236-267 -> 1.17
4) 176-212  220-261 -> 0.96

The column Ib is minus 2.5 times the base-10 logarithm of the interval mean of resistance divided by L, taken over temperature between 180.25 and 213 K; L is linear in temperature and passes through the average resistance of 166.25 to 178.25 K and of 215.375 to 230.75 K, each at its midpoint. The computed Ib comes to -0.18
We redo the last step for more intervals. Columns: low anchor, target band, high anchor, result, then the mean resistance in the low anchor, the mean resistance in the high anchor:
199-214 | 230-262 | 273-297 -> 0.11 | 47.1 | 44.7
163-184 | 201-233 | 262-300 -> -0.09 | 35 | 43.4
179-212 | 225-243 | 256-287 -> 0.13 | 42.5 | 43.3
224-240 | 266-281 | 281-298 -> -0.03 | 37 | 44.5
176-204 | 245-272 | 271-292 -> 0.05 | 40.4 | 45.2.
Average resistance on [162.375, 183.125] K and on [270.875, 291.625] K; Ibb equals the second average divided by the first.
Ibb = 1.29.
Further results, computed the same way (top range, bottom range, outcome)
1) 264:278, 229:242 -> 1.09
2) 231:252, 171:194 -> 1.16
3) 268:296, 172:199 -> 1.18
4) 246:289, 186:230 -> 1.02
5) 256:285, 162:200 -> 1.13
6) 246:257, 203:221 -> 0.96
